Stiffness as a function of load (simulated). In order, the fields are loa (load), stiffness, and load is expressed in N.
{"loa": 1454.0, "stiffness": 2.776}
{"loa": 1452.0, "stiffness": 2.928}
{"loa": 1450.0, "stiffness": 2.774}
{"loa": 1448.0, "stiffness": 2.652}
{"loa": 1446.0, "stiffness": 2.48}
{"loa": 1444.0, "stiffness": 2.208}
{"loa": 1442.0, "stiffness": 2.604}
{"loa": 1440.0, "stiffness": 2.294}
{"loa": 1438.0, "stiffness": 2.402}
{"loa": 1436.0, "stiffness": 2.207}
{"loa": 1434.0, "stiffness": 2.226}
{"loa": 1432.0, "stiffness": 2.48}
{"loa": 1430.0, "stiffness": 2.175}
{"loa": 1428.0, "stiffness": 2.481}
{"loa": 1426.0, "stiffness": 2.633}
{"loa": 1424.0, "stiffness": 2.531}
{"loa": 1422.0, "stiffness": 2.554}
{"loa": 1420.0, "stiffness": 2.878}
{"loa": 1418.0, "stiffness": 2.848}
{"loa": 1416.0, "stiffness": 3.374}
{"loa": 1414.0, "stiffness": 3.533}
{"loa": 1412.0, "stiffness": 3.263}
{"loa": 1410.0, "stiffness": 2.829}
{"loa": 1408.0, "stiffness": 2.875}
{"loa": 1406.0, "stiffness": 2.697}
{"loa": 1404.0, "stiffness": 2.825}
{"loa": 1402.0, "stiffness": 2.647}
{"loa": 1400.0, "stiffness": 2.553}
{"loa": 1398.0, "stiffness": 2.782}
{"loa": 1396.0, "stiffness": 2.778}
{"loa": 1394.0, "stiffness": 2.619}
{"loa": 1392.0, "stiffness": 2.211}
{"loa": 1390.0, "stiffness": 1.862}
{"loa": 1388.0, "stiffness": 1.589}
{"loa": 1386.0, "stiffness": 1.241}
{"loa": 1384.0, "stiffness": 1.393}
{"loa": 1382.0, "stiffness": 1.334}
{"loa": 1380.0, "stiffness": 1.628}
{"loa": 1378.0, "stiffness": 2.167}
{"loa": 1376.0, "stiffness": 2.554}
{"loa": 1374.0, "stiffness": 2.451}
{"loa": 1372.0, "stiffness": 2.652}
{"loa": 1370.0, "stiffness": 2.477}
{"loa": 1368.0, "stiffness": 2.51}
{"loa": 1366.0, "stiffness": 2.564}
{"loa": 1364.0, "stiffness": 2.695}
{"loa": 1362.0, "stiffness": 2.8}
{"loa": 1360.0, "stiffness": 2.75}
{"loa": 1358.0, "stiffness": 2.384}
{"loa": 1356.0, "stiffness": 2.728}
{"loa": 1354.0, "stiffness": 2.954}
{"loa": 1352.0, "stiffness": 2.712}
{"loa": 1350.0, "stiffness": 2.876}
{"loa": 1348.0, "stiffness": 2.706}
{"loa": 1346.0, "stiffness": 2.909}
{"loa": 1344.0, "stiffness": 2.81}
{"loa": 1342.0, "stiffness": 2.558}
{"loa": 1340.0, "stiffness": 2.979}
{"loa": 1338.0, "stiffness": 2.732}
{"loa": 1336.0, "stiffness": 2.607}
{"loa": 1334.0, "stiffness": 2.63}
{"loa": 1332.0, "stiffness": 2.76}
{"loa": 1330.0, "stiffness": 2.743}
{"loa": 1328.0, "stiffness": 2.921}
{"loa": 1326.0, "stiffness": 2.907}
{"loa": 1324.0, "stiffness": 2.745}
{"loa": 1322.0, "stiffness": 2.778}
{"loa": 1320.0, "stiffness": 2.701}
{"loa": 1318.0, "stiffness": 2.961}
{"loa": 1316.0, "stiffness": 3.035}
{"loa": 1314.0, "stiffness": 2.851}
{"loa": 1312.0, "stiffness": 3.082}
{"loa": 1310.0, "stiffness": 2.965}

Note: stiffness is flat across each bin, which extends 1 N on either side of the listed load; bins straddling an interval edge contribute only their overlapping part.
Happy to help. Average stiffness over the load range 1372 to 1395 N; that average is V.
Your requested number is 1.95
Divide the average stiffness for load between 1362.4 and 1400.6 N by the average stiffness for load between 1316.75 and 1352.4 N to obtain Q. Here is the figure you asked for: 0.80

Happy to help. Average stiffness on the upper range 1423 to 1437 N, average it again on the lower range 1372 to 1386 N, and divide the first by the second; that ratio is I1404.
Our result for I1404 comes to 1.2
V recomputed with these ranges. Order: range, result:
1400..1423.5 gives 2.91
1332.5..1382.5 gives 2.58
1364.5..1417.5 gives 2.45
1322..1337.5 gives 2.76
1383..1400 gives 2.09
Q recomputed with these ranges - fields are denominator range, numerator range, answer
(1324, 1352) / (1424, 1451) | 0.88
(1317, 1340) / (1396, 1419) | 1.05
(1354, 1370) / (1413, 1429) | 1.08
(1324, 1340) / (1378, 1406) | 0.77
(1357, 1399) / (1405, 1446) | 1.17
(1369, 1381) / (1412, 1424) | 1.30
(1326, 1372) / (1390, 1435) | 0.99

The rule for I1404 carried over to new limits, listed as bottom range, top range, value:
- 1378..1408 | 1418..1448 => 1.13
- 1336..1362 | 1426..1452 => 0.89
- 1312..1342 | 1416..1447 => 0.89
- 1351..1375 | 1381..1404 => 0.80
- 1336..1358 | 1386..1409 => 0.88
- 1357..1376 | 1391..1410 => 1.03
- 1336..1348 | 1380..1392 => 0.56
